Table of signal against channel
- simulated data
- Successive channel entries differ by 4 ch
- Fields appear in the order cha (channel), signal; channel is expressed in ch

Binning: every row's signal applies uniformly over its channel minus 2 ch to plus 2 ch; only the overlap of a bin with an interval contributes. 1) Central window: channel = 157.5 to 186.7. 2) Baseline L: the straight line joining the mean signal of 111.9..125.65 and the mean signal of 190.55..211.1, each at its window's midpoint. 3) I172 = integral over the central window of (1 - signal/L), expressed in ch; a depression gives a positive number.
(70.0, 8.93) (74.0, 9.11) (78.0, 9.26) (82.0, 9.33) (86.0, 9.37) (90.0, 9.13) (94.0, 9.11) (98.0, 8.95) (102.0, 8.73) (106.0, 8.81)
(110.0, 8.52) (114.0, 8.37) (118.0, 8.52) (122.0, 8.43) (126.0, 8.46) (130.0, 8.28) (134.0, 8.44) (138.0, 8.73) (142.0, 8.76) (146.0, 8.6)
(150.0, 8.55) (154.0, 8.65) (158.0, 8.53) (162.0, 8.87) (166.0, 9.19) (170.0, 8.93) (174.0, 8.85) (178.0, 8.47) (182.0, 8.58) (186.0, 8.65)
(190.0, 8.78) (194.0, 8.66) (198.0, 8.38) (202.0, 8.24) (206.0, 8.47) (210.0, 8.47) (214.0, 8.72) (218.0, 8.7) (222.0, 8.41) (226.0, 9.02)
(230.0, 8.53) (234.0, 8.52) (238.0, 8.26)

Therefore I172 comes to -1.1 ch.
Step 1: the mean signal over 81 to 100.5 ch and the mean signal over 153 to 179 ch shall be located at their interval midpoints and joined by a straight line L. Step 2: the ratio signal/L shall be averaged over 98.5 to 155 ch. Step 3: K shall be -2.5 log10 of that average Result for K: 0.052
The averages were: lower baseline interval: 9.16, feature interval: 8.57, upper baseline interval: 8.8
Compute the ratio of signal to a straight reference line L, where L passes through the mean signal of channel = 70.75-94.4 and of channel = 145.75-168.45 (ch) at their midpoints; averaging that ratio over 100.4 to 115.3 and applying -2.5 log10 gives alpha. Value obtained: 0.05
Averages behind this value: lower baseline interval 9.21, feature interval 8.62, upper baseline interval 8.75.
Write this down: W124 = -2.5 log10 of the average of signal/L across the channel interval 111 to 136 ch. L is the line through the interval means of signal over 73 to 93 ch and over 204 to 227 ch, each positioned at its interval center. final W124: 0.08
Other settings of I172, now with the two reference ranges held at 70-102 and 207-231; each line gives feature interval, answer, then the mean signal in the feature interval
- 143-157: 0.46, 8.61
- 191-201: 0.24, 8.52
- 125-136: 0.72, 8.39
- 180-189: 0.14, 8.63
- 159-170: -0.15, 8.97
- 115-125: 0.61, 8.46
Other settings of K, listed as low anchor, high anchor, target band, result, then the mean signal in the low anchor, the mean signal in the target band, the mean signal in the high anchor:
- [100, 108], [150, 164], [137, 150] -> 0.00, 8.77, 8.67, 8.66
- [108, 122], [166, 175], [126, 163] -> 0.02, 8.46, 8.59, 8.96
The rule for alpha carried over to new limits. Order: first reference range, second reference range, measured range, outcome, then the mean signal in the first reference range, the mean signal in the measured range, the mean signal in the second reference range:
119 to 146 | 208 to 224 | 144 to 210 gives -0.012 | 8.52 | 8.64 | 8.58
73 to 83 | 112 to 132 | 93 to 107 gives -0.008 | 9.24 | 8.89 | 8.41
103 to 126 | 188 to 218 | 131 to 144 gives -0.010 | 8.53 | 8.62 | 8.54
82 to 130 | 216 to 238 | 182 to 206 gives 0.014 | 8.77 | 8.54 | 8.6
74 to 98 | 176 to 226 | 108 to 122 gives 0.072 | 9.21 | 8.46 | 8.56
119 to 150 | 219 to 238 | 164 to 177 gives -0.049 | 8.53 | 8.95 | 8.59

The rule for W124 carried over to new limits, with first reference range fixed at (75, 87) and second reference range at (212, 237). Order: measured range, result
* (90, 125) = 0.06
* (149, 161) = 0.04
